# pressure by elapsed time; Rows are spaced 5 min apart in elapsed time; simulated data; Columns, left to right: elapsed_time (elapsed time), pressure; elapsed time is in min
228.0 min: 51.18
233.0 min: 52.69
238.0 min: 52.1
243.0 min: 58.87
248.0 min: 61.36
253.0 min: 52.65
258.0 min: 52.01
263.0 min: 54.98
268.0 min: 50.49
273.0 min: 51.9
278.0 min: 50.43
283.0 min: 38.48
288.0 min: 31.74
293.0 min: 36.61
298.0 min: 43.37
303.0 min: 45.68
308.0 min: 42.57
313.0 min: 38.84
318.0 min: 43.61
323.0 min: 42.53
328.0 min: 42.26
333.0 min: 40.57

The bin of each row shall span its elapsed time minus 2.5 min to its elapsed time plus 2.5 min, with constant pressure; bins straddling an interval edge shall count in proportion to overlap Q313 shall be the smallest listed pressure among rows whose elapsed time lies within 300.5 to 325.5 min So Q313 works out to 38.84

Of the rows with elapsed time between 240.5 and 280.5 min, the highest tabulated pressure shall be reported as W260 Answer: 61.36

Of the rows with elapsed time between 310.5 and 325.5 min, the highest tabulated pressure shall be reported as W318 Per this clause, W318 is 43.61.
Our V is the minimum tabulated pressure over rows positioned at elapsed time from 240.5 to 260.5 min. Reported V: 52.01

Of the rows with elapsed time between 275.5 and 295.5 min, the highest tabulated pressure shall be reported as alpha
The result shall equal 50.43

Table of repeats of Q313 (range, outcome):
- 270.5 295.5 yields 31.74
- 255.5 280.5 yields 50.43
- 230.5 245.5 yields 52.1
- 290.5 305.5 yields 36.61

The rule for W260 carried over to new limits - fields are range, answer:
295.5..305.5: 45.68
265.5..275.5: 51.9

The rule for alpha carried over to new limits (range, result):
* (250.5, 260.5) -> 52.65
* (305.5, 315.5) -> 42.57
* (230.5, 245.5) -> 58.87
